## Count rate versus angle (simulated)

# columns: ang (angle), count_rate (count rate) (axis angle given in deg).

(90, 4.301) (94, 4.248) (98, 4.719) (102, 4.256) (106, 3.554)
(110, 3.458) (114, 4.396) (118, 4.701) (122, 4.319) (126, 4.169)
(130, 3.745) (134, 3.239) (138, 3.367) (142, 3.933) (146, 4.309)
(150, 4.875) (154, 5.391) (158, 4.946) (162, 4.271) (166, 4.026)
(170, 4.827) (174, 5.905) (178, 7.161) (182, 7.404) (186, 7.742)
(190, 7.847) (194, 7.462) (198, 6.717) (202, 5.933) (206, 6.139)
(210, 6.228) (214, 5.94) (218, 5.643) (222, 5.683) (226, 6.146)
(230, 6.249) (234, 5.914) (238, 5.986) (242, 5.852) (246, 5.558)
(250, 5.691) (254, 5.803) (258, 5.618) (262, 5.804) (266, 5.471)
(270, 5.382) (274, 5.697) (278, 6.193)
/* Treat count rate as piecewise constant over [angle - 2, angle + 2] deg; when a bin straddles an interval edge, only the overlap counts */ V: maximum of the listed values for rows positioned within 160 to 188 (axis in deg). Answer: 7.742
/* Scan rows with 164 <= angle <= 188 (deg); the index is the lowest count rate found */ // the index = 4.026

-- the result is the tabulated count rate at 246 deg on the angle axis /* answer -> 5.558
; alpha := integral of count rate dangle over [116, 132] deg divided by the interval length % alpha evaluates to 4.23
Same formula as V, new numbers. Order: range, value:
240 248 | 5.852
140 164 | 5.391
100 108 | 4.256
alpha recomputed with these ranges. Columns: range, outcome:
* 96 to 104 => 4.49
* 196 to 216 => 6.19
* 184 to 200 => 7.44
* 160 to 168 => 4.15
